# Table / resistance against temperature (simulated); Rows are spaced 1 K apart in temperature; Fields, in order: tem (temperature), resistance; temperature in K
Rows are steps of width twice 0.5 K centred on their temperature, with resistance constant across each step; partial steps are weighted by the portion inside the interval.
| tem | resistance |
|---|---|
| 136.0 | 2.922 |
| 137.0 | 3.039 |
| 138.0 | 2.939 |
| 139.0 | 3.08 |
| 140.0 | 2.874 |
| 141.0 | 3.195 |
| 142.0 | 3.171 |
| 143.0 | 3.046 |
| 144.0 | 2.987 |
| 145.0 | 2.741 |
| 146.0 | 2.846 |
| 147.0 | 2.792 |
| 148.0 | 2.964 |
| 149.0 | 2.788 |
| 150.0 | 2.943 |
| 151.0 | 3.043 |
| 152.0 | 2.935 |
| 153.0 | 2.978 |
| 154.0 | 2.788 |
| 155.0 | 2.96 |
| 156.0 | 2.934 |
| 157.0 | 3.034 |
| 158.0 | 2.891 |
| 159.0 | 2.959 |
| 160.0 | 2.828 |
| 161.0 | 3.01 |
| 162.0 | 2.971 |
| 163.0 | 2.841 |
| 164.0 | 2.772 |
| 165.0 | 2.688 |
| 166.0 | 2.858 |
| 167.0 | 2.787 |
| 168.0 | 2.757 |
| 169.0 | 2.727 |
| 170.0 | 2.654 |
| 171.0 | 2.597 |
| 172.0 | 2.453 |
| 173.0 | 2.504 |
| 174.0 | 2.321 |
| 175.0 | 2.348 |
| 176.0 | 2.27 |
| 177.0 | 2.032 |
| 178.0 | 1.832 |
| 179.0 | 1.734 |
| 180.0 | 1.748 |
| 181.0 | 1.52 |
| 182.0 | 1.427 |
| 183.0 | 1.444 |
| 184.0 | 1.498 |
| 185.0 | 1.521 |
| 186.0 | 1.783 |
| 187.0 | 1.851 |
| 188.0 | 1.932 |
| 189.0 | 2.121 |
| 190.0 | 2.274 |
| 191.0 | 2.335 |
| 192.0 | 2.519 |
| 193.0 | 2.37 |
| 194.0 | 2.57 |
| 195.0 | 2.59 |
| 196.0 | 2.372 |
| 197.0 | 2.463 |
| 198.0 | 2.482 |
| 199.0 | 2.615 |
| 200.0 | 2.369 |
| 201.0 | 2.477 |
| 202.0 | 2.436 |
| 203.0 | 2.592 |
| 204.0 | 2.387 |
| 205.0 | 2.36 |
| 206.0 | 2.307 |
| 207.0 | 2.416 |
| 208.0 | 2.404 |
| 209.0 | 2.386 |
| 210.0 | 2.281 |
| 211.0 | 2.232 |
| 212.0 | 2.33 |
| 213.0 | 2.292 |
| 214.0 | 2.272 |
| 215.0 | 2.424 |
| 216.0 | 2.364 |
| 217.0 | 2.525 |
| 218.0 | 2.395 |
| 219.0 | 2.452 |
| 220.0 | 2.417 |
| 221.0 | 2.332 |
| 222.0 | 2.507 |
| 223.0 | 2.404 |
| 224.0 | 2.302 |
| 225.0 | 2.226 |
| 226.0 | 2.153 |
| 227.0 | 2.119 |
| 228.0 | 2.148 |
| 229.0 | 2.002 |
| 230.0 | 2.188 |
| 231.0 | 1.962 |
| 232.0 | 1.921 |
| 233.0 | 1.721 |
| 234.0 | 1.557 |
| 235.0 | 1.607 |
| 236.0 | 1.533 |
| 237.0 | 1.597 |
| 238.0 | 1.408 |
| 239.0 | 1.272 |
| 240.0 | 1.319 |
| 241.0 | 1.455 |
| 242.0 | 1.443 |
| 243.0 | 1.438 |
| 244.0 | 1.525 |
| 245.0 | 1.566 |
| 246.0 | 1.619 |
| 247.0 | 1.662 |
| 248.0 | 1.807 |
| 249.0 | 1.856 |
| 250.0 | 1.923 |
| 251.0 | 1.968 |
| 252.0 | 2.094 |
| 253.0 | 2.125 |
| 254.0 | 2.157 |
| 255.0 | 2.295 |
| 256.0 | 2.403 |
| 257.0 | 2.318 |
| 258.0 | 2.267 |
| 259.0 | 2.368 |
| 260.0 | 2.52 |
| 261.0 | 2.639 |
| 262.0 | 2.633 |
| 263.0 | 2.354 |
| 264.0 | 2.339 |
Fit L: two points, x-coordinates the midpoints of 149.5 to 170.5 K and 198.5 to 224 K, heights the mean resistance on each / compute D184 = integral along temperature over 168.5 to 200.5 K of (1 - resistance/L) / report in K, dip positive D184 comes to 5.77 K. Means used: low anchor 2.87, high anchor 2.4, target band 2.16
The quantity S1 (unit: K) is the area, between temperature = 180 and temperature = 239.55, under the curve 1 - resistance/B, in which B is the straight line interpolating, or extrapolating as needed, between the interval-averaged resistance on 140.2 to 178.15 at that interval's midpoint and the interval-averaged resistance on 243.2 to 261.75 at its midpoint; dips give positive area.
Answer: 6.0 K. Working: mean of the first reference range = 2.78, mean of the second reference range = 2.06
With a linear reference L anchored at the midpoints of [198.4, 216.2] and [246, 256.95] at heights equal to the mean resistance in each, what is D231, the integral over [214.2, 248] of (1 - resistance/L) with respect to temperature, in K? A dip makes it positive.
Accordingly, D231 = 4.22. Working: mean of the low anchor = 2.39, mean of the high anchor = 2.02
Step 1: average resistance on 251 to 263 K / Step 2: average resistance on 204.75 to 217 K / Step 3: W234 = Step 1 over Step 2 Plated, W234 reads 1.0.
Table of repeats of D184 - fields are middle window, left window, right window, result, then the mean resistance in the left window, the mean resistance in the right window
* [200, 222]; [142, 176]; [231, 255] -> -2.82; 2.81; 1.7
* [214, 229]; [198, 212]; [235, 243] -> -3.03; 2.4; 1.44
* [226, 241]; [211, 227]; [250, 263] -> 3.78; 2.35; 2.3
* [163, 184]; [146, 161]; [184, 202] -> 2.68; 2.92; 2.26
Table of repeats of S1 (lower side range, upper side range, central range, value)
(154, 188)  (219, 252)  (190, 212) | -2.9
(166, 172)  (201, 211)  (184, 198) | 1.8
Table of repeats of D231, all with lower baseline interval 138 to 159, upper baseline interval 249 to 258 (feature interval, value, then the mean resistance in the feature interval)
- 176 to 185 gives 3.41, 1.68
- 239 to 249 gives 3.06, 1.54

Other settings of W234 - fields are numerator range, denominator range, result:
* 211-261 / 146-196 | 0.82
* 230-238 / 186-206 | 0.73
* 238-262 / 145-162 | 0.66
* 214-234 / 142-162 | 0.76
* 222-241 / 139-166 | 0.64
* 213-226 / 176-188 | 1.39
